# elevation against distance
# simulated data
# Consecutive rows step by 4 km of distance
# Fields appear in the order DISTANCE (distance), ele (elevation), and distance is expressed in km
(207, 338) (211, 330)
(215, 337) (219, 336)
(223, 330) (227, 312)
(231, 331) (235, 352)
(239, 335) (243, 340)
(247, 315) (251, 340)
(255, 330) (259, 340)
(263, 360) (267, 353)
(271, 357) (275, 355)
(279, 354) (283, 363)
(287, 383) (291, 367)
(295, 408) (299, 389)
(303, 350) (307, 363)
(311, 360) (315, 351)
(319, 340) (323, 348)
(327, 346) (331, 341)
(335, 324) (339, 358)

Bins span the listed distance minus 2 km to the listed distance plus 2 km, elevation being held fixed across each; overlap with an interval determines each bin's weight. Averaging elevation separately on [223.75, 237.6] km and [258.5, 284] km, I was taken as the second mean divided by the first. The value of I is 1.1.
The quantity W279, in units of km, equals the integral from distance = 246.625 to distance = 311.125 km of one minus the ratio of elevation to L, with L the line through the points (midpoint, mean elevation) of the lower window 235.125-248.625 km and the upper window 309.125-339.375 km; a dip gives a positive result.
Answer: -3.8 km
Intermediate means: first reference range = 333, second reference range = 345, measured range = 359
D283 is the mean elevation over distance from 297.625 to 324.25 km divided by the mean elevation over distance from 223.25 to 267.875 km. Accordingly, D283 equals 1.06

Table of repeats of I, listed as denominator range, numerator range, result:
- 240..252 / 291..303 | 1.16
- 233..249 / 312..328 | 1.03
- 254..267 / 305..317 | 1.04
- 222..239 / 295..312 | 1.12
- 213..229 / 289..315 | 1.13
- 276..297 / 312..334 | 0.92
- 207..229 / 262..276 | 1.08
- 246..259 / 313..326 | 1.05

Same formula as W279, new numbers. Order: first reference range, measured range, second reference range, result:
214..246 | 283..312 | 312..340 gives -2.8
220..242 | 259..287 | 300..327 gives -1.2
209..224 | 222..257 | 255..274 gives 1.0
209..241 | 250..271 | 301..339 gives -0.5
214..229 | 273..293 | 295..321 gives -0.7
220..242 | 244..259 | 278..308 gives 0.7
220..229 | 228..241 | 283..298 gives -0.2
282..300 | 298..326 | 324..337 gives 0.2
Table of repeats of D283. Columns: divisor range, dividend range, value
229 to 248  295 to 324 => 1.08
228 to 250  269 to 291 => 1.09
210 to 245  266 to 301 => 1.11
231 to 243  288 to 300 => 1.14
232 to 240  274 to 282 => 1.04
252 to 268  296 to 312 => 1.07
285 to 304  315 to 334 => 0.90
